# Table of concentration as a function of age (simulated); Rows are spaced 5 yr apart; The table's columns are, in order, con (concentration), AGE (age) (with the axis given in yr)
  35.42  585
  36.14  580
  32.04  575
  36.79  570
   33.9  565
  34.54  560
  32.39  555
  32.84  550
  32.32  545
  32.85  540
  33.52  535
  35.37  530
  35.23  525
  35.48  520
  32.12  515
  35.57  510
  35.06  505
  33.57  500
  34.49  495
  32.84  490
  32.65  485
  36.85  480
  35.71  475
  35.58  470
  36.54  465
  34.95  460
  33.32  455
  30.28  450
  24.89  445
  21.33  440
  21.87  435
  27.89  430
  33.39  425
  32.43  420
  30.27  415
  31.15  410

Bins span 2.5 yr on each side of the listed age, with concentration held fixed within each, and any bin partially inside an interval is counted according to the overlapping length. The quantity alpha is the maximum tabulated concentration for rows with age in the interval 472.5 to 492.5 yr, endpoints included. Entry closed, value 36.85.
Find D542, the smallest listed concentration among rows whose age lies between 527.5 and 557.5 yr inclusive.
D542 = 32.32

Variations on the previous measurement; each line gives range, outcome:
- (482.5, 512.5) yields 32.65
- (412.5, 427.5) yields 30.27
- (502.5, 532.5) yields 32.12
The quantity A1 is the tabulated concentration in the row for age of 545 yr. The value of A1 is 32.32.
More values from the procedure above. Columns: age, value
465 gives 36.54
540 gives 32.85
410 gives 31.15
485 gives 32.65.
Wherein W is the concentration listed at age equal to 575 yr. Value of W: 32.04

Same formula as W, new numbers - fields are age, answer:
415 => 30.27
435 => 21.87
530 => 35.37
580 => 36.14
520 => 35.48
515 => 32.12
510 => 35.57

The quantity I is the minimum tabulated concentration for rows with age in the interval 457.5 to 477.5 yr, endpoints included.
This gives 34.95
